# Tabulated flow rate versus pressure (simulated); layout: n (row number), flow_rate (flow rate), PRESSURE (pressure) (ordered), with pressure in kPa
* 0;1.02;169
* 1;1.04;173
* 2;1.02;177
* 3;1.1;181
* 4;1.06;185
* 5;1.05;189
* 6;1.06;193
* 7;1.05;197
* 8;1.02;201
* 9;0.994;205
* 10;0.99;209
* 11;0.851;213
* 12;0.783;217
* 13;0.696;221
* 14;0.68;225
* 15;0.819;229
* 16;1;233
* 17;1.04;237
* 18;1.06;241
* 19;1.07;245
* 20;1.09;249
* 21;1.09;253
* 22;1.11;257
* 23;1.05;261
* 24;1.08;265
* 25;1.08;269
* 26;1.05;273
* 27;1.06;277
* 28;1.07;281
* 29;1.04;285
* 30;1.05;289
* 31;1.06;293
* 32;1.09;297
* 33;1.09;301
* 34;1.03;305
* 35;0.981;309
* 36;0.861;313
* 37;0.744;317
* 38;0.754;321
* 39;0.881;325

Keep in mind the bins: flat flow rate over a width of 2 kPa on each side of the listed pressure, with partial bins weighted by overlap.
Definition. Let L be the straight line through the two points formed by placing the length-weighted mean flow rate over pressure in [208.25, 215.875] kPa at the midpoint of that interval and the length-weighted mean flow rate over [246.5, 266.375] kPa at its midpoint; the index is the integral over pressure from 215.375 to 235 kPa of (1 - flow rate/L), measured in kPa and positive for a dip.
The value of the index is 3.2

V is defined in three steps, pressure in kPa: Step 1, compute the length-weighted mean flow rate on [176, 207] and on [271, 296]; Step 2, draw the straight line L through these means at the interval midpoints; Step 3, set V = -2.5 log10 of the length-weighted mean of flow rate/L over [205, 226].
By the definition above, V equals 0.26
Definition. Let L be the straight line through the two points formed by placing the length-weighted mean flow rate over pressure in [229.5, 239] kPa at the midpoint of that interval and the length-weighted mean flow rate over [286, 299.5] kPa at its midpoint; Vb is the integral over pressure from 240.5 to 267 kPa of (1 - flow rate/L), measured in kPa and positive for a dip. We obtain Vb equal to -1.7 kPa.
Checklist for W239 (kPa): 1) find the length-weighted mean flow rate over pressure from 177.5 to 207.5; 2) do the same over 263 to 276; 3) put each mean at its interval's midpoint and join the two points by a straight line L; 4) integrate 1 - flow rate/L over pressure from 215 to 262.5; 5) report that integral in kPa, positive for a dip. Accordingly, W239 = 4.7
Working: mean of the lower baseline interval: 1.05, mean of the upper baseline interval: 1.07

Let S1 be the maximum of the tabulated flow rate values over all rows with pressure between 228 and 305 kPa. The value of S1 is 1.11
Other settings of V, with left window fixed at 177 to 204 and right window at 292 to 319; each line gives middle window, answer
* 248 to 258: -0.09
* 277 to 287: -0.07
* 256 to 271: -0.08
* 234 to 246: -0.03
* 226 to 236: 0.14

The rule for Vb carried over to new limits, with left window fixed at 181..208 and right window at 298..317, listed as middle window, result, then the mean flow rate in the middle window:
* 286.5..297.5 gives -0.93 kPa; 1.06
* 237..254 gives -1.06 kPa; 1.07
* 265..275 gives -0.75 kPa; 1.07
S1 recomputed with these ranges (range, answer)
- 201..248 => 1.07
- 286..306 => 1.09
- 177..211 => 1.1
